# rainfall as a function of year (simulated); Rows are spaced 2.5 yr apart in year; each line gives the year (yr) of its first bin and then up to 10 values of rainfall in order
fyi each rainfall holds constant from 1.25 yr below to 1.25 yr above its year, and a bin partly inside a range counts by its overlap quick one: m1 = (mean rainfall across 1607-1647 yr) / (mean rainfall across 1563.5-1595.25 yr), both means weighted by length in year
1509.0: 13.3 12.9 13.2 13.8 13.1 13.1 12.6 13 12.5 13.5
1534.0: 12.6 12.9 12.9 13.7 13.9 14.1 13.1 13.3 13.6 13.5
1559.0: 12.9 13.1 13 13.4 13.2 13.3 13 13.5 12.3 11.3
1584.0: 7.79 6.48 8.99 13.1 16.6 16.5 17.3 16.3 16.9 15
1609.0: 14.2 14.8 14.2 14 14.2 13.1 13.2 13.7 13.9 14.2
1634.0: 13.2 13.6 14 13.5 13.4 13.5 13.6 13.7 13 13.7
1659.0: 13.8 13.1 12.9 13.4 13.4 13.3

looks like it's 1.15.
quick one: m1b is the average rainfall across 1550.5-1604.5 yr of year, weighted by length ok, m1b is 13.1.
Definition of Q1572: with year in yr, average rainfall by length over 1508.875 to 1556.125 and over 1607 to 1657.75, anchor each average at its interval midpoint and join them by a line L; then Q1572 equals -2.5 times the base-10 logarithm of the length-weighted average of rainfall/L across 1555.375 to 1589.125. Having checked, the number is 0.13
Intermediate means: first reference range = 13.2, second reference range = 13.8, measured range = 11.9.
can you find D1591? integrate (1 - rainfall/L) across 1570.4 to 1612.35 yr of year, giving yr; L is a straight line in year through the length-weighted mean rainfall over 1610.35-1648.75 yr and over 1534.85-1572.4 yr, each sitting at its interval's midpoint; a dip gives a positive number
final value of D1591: 0.57 yr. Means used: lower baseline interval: 13.3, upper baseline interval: 13.8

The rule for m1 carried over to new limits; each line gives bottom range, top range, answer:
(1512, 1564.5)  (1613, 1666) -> 1.03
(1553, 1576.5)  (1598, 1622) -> 1.14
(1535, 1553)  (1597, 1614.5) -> 1.17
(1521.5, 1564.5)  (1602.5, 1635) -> 1.08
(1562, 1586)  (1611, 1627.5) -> 1.14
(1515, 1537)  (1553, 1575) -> 1.02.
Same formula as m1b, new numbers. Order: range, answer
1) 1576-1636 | 13.5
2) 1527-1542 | 13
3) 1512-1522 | 13.3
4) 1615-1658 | 13.6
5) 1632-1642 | 13.6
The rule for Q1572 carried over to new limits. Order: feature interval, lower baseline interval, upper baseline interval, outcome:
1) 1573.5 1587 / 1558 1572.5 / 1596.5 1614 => 0.28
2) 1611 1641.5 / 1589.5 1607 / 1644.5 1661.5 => 0.06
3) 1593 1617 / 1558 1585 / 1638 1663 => -0.21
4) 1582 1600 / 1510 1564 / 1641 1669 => 0.09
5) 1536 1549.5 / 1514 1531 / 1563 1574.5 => -0.03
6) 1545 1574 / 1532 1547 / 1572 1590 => -0.11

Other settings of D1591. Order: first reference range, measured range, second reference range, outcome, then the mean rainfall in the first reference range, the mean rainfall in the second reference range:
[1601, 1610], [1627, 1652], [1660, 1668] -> 0.9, 15.6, 13.2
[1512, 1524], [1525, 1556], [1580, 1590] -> -4.3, 13.2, 8.72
